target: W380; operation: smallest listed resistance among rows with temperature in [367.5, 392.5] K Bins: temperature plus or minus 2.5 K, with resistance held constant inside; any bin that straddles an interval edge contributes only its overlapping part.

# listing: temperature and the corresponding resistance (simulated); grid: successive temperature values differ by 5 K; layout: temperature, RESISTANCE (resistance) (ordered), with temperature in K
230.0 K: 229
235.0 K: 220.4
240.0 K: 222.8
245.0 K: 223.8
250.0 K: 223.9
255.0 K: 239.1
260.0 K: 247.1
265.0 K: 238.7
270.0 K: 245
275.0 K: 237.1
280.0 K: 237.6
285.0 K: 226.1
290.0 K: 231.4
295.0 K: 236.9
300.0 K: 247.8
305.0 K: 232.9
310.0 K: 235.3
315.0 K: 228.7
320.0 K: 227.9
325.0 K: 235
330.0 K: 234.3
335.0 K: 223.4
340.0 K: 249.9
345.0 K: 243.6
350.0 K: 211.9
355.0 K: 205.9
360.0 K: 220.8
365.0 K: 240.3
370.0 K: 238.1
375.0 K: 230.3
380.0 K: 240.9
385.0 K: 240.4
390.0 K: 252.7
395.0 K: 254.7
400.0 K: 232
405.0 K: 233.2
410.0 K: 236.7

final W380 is 230.3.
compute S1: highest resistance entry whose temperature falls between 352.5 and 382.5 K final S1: 240.9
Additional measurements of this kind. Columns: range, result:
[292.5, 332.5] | 247.8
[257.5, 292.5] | 247.1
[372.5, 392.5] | 252.7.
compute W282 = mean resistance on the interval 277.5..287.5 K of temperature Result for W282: 232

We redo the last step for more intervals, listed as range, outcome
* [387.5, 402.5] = 246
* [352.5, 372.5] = 226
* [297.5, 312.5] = 239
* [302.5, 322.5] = 231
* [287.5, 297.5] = 234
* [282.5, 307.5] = 235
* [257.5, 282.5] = 241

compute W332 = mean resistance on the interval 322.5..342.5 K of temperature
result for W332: 236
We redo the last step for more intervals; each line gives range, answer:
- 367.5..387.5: 237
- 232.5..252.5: 223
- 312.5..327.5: 231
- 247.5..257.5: 232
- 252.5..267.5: 242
